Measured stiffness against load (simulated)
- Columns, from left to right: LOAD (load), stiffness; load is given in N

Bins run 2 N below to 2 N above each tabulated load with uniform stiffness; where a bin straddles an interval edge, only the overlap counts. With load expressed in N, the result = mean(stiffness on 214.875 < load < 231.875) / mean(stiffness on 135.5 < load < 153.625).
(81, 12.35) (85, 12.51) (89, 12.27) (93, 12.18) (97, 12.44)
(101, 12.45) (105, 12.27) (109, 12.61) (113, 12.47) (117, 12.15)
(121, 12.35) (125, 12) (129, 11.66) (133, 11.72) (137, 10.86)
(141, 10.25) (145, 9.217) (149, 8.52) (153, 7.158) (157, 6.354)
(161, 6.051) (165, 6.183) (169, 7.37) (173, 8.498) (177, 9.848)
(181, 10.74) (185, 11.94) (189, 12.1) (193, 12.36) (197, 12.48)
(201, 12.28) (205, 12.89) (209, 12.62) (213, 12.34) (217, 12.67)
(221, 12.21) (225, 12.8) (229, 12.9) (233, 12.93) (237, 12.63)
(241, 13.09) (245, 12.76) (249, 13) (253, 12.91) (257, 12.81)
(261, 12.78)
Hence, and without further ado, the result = 1.36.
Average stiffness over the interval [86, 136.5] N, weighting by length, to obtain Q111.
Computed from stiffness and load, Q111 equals 12.2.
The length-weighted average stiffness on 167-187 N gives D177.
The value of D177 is 9.68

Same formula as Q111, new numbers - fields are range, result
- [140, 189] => 8.62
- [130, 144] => 10.9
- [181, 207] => 12.2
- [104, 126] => 12.3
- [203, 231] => 12.6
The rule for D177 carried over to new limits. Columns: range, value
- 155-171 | 6.49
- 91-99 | 12.3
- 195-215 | 12.5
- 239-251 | 13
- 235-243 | 12.9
